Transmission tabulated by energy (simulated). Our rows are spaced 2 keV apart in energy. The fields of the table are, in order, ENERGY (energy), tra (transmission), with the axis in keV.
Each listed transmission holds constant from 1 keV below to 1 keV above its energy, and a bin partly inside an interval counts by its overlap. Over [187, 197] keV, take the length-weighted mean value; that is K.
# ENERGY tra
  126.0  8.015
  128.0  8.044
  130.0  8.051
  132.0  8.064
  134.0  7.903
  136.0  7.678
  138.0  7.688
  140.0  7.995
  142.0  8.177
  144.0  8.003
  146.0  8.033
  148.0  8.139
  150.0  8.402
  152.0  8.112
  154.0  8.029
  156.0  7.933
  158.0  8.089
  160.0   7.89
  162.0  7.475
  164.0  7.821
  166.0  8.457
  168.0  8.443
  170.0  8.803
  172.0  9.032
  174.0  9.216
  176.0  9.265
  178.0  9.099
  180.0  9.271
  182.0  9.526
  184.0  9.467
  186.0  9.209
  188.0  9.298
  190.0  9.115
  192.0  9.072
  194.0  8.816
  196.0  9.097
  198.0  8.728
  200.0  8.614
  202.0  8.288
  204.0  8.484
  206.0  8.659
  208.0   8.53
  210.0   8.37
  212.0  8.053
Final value 9.08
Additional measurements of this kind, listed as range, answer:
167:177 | 8.95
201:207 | 8.48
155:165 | 7.84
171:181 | 9.18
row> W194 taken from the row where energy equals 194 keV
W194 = 8.816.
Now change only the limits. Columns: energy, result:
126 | 8.015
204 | 8.484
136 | 7.678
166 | 8.457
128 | 8.044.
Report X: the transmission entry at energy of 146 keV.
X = 8.033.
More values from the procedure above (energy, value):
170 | 8.803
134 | 7.903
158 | 8.089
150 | 8.402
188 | 9.298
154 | 8.029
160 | 7.89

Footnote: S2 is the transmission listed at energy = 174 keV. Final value 9.216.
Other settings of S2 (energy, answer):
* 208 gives 8.53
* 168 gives 8.443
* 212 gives 8.053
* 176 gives 9.265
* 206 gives 8.659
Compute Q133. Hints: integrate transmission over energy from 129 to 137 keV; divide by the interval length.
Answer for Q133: 7.92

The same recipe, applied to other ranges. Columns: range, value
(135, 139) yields 7.68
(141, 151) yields 8.15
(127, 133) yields 8.05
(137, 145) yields 7.97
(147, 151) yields 8.27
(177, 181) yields 9.19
